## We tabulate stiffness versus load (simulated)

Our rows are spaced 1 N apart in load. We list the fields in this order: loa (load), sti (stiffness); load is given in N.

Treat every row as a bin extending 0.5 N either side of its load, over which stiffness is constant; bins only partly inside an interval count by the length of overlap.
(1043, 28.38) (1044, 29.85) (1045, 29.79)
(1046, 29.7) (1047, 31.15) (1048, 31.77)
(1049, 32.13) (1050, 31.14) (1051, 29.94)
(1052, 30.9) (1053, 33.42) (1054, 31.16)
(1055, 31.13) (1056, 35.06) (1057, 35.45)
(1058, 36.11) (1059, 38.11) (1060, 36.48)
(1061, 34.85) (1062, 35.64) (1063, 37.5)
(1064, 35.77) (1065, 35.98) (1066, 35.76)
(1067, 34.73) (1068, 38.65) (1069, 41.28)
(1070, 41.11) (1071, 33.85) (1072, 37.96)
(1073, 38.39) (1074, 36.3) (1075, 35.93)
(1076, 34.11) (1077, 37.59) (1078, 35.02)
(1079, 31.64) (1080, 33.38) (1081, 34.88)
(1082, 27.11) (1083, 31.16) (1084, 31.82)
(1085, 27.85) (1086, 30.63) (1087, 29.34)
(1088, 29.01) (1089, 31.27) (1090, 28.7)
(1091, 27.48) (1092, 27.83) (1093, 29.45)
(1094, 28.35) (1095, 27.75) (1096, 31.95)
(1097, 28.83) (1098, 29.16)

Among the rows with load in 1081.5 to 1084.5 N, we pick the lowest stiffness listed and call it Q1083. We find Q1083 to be 27.11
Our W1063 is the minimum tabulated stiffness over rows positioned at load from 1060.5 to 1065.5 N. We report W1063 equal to 34.85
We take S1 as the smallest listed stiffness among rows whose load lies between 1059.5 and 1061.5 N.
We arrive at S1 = 34.85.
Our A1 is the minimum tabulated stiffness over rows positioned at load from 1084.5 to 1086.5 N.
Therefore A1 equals 27.85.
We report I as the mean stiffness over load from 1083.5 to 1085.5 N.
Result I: 29.8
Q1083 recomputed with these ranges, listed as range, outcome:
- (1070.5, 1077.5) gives 33.85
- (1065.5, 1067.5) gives 34.73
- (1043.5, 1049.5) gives 29.7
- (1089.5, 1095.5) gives 27.48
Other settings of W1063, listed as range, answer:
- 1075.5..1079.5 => 31.64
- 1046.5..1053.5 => 29.94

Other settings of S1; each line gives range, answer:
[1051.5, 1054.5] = 30.9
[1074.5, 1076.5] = 34.11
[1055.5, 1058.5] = 35.06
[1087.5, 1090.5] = 28.7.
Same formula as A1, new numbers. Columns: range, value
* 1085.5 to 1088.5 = 29.01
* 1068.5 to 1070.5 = 41.11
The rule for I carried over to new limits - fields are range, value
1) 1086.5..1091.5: 29.2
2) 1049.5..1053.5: 31.4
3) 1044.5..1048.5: 30.6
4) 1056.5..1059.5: 36.6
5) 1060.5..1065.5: 35.9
